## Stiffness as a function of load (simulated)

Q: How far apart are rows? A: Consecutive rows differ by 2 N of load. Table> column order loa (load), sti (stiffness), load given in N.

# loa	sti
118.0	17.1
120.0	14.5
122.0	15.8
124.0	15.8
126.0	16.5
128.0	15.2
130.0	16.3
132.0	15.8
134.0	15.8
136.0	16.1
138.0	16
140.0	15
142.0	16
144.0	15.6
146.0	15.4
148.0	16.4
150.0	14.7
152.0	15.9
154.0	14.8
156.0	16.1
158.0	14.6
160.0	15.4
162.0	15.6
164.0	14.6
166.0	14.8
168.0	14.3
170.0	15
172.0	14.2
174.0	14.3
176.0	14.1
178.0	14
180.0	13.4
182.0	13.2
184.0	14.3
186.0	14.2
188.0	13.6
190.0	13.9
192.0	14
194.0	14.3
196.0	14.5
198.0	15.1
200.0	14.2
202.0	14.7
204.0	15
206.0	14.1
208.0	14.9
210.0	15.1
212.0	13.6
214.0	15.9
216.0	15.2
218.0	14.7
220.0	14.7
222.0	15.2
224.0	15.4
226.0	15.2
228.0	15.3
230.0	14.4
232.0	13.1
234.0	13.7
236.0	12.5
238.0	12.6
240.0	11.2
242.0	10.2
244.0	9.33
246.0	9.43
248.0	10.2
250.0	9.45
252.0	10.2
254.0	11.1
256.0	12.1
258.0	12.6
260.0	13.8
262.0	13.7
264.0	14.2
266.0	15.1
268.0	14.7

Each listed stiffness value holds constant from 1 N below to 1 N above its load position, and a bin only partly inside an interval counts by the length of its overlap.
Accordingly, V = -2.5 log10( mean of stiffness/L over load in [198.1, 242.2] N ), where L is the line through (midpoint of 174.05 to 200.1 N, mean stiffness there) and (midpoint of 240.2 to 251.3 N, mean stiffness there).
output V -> -0.22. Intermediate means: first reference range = 14.1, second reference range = 9.84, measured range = 14.2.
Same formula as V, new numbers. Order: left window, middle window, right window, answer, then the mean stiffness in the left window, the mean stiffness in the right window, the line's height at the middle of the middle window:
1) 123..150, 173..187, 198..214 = 0.086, 15.8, 14.6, 15.1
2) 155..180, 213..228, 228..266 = -0.175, 14.7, 12.1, 12.9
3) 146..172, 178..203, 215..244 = 0.028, 15.2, 13.7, 14.5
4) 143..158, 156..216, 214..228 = 0.061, 15.5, 15.1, 15.3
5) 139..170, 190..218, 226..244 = -0.068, 15.3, 12.8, 13.8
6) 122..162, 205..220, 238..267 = -0.132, 15.7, 11.6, 13.1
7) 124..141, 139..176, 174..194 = -0.016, 15.8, 13.9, 14.9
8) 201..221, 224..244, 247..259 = -0.027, 14.8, 10.9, 12.7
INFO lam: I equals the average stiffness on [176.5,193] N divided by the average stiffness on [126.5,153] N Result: 0.88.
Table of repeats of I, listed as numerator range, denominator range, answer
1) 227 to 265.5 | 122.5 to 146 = 0.77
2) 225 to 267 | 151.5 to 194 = 0.85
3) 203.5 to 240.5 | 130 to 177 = 0.94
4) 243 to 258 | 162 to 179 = 0.72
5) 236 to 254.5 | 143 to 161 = 0.68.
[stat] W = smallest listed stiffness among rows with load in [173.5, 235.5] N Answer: 13.1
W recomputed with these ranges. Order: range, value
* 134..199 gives 13.2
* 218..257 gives 9.33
